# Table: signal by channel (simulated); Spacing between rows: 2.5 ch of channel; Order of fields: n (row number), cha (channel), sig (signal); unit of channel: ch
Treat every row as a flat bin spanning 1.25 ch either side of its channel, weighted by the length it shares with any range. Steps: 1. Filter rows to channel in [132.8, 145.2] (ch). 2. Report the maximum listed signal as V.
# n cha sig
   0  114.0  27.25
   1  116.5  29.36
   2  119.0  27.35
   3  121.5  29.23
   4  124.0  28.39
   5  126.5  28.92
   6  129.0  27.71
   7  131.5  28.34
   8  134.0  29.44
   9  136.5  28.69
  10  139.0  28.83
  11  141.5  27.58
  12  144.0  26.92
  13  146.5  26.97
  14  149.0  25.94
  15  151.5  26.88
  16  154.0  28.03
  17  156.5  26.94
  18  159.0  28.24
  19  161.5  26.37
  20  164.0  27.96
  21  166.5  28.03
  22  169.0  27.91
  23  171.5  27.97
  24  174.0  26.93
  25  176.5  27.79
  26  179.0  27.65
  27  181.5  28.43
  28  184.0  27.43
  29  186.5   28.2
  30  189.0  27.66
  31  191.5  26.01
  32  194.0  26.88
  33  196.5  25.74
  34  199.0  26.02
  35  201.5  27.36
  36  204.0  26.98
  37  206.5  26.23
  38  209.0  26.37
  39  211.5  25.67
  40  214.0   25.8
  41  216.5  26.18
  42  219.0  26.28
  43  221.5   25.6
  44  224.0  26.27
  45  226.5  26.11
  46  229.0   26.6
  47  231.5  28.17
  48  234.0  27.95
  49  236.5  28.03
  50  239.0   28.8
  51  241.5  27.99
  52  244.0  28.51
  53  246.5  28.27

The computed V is 29.44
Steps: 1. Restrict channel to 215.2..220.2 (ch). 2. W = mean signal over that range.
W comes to 26.2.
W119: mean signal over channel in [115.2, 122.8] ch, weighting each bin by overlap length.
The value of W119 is 28.6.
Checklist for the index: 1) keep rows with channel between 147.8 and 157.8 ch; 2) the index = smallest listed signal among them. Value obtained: 25.94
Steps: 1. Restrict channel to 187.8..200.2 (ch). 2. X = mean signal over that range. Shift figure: 26.5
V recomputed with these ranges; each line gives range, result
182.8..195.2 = 28.2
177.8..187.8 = 28.43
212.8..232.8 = 28.17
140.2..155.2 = 28.03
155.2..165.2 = 28.24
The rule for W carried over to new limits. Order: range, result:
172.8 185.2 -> 27.6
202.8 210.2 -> 26.5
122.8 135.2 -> 28.6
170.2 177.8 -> 27.6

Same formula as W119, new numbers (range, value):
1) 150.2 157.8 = 27.3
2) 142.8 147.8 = 26.9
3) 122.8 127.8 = 28.6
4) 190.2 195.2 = 26.5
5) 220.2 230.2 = 26.1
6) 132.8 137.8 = 29.1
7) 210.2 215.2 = 25.7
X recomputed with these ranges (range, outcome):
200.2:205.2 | 27.2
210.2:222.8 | 25.9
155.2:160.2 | 27.6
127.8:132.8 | 28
